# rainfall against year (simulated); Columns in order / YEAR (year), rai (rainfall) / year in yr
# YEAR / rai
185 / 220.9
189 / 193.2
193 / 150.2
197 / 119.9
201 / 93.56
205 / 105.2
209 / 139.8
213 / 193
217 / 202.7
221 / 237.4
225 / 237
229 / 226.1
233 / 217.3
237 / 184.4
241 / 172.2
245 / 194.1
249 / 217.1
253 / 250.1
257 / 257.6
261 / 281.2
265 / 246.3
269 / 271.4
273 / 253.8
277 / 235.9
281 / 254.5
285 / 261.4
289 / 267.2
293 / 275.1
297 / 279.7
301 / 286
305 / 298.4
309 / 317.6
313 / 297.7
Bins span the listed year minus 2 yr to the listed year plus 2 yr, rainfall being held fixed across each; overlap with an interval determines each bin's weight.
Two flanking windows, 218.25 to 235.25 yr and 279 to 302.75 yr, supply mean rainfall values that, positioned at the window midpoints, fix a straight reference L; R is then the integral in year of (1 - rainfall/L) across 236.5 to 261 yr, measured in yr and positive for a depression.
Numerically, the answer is 2.3 yr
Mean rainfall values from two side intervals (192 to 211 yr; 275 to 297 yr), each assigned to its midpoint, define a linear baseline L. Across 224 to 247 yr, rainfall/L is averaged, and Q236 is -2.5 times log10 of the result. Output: -0.17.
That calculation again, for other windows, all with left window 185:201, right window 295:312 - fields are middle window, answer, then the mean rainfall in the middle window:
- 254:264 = -0.11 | 265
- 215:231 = -0.17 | 226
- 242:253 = 0.07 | 211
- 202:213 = 0.30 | 133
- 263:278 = 0.00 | 253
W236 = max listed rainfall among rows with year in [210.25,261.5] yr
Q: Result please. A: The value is 281.2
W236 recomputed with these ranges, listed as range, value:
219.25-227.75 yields 237.4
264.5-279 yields 271.4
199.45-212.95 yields 139.8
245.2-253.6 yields 250.1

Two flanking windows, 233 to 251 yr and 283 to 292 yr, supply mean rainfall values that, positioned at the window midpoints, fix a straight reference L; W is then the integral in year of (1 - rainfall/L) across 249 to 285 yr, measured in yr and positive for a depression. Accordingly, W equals -3.38 yr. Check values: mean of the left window 195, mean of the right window 266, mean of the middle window 254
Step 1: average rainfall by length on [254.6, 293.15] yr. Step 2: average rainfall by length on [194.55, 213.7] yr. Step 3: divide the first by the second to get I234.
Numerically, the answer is 2.1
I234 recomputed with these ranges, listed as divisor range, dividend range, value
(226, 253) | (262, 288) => 1.24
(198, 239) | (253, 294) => 1.43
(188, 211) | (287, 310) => 2.18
